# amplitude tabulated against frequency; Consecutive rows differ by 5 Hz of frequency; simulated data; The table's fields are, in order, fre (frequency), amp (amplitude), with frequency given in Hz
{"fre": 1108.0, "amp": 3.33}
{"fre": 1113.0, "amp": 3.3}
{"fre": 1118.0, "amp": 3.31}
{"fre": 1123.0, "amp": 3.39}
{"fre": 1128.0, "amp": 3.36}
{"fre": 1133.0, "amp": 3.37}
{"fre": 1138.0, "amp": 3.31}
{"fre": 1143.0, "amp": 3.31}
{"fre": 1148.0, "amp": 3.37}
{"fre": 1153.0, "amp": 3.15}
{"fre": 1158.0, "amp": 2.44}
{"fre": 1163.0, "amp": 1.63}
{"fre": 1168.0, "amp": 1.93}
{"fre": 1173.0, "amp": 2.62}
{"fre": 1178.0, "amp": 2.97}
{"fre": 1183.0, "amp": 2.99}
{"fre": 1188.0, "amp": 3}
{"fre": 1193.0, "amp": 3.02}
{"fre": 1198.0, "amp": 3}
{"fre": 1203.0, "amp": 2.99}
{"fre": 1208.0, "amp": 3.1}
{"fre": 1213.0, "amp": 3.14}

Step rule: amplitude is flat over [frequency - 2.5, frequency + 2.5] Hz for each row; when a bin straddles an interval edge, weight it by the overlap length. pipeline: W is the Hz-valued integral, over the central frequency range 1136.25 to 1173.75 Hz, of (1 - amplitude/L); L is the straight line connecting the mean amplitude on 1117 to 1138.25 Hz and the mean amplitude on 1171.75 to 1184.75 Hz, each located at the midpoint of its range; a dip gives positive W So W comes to 4.8 Hz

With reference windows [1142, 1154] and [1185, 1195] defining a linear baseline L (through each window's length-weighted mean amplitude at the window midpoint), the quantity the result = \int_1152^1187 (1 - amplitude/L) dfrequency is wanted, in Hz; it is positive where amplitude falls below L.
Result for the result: 6.8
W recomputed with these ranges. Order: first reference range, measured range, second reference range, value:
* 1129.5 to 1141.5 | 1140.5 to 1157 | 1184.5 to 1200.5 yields 0.31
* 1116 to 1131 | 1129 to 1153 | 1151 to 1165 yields -3.85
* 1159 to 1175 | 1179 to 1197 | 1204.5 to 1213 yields -2.89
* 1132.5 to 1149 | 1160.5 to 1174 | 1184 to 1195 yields 4.94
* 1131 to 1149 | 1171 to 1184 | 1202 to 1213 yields 1.37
